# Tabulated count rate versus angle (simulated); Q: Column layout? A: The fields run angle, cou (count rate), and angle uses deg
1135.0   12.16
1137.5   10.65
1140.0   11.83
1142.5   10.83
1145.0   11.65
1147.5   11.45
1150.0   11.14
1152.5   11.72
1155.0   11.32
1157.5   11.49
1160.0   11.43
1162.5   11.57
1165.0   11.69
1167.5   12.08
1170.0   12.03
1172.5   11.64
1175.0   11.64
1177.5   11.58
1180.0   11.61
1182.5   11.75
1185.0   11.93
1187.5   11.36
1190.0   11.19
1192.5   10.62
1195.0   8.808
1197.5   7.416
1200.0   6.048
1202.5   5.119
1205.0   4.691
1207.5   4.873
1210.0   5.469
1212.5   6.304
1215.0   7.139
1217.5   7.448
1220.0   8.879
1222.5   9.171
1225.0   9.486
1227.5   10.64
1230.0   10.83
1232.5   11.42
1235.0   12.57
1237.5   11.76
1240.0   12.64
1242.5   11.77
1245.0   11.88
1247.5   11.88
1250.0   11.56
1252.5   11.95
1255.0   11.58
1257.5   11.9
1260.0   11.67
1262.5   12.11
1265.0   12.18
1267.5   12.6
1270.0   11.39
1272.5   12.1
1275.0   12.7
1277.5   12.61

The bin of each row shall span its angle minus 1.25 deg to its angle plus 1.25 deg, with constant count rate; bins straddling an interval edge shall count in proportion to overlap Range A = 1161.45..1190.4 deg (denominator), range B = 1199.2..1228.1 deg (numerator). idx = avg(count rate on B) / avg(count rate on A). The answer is 0.60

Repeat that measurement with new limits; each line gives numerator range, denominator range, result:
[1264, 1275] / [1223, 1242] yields 1.08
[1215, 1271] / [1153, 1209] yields 1.11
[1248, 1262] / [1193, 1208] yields 1.82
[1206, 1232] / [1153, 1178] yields 0.69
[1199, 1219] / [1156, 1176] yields 0.51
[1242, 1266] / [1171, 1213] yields 1.31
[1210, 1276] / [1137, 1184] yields 0.94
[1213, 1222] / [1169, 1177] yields 0.66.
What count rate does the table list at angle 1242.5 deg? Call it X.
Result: 11.77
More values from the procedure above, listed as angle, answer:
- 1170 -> 12.03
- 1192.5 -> 10.62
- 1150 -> 11.14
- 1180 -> 11.61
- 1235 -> 12.57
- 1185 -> 11.93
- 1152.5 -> 11.72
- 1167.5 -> 12.08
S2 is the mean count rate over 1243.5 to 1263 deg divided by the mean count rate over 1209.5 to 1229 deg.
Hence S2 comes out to 1.4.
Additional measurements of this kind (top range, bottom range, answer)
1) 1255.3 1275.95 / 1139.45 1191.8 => 1.04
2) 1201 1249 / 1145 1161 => 0.80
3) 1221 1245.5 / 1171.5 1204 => 1.12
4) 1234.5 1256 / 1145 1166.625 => 1.04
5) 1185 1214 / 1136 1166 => 0.67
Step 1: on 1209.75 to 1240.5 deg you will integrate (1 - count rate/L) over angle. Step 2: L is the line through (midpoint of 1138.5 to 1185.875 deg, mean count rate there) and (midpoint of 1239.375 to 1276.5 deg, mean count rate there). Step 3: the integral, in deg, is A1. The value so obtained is 5.92 deg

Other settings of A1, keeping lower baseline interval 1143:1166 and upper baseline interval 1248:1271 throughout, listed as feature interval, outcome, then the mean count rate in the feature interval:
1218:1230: 2.2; 9.55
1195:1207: 5.7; 6.07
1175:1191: 0.0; 11.6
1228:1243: 0.0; 11.8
